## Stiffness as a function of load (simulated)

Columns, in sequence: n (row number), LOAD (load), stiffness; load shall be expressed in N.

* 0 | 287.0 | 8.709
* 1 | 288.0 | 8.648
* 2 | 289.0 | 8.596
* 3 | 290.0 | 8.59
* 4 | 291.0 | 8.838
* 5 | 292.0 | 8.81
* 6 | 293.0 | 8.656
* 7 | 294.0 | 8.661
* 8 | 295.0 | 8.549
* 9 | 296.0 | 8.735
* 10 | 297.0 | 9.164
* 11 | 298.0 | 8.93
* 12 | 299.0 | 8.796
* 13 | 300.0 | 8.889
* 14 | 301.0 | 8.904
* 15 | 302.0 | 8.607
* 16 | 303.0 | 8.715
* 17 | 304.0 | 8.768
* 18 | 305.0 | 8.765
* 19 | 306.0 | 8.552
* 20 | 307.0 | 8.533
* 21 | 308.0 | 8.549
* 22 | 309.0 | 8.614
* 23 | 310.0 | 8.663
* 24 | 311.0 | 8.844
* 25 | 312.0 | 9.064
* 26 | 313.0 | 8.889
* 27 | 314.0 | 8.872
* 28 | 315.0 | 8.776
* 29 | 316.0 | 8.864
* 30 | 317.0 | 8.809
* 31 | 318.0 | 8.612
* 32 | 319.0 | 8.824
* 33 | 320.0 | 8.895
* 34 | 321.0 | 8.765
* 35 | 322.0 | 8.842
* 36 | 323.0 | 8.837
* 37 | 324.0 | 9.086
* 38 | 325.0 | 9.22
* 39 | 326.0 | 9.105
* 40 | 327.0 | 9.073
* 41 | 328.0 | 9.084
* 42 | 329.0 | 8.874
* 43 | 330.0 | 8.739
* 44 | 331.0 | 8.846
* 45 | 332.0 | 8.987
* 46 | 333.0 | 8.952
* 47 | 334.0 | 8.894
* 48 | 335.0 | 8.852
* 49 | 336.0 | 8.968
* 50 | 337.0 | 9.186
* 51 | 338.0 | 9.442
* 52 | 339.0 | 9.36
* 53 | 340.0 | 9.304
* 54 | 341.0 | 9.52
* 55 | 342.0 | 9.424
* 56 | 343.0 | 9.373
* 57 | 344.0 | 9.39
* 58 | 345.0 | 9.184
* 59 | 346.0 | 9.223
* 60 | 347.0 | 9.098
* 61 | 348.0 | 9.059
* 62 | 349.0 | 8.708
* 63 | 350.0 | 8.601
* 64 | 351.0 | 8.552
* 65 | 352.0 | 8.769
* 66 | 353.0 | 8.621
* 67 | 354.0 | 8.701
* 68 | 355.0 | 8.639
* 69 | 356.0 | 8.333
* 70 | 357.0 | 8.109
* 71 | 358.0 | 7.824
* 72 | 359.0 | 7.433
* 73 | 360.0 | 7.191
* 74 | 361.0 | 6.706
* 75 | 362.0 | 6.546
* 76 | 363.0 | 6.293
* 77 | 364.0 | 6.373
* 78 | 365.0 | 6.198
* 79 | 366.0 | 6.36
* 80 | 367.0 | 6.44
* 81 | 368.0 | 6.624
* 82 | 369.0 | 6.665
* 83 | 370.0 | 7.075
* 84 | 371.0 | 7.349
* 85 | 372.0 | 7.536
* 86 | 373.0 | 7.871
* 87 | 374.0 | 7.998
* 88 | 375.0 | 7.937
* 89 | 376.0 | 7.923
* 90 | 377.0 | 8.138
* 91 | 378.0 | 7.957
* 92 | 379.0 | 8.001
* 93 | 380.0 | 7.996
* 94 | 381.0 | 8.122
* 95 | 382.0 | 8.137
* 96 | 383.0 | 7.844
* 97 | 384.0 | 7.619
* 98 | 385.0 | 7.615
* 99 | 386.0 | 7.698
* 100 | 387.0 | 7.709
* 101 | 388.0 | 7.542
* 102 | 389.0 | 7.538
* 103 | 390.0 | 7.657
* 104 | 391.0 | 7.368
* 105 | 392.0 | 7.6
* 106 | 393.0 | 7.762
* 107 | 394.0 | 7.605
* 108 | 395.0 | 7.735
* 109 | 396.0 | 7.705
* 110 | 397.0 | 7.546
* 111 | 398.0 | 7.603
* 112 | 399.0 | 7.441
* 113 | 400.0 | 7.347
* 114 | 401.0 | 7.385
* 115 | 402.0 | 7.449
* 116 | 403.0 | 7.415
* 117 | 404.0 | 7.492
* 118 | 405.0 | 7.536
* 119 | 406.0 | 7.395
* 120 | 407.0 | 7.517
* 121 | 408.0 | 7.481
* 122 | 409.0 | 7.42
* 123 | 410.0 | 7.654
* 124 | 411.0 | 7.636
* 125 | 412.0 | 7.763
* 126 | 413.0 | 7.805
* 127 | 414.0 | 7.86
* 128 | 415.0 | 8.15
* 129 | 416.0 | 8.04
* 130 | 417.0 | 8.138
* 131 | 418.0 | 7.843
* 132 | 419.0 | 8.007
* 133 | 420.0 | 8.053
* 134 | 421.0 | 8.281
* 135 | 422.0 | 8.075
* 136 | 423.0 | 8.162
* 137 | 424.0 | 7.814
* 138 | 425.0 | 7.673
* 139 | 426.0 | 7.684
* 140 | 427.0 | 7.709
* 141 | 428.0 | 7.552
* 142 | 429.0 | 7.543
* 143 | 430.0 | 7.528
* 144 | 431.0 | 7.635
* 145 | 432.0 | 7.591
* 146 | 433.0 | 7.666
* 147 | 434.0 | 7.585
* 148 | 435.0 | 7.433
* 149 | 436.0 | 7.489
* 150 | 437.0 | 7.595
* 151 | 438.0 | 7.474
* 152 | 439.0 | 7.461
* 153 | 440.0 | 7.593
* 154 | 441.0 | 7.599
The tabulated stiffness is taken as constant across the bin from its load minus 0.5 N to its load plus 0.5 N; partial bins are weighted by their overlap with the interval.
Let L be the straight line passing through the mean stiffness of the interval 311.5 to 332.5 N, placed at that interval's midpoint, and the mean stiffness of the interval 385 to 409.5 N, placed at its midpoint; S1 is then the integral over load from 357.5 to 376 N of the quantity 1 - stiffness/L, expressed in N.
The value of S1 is 2.4 N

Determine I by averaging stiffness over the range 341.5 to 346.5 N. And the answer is 9.32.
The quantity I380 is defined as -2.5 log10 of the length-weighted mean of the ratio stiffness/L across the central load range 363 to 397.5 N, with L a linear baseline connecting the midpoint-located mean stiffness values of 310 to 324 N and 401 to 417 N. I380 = 0.07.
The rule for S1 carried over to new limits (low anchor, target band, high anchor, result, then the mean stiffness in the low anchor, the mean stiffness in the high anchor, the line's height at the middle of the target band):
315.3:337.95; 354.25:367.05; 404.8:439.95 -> 2.0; 8.93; 7.72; 8.5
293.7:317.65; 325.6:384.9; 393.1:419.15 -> 0.1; 8.77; 7.65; 8.22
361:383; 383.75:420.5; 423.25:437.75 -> -0.9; 7.31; 7.61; 7.47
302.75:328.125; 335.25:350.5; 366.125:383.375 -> -1.7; 8.83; 7.6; 8.26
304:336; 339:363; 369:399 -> -0.6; 8.85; 7.71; 8.3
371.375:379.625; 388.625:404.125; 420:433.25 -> 0.6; 7.91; 7.78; 7.86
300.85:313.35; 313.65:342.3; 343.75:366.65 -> -2.1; 8.72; 7.97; 8.4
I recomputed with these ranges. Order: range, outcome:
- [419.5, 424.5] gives 8.08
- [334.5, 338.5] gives 9.11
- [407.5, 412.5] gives 7.59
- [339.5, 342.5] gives 9.42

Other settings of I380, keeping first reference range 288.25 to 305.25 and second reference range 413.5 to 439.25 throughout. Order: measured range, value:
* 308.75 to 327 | -0.03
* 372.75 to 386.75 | 0.03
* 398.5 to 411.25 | 0.07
